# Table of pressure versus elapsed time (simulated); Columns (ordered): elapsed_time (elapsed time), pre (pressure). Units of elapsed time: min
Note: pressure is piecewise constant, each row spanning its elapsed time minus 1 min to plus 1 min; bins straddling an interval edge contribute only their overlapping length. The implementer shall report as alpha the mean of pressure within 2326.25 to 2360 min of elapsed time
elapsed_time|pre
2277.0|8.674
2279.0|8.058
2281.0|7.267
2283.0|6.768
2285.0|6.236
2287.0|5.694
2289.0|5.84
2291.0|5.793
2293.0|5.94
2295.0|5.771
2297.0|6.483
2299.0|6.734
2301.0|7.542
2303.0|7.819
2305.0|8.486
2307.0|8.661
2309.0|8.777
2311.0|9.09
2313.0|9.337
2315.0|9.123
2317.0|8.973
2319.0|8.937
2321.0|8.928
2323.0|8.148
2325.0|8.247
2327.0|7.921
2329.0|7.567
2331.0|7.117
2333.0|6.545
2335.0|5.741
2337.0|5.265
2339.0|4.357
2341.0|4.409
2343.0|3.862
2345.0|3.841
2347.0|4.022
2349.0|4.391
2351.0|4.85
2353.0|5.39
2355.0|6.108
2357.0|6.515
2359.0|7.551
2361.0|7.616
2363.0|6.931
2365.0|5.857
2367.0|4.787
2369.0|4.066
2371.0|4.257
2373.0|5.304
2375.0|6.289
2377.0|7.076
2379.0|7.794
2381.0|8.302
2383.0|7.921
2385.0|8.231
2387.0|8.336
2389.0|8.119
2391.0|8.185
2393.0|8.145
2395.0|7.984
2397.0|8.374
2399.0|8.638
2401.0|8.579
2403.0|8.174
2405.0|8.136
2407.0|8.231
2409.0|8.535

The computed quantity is 5.6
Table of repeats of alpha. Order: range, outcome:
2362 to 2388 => 6.55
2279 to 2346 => 7.02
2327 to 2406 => 6.55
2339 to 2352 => 4.24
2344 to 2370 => 5.53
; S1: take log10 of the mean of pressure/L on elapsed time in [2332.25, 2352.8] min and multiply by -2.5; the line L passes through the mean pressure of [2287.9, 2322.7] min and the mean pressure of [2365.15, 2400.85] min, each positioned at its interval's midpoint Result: 0.50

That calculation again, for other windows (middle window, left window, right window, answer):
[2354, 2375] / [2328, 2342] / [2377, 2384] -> 0.20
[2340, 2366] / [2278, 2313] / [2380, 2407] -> 0.38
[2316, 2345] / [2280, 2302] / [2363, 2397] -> -0.02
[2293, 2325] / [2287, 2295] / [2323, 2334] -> -0.21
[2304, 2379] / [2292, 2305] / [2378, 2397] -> 0.12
